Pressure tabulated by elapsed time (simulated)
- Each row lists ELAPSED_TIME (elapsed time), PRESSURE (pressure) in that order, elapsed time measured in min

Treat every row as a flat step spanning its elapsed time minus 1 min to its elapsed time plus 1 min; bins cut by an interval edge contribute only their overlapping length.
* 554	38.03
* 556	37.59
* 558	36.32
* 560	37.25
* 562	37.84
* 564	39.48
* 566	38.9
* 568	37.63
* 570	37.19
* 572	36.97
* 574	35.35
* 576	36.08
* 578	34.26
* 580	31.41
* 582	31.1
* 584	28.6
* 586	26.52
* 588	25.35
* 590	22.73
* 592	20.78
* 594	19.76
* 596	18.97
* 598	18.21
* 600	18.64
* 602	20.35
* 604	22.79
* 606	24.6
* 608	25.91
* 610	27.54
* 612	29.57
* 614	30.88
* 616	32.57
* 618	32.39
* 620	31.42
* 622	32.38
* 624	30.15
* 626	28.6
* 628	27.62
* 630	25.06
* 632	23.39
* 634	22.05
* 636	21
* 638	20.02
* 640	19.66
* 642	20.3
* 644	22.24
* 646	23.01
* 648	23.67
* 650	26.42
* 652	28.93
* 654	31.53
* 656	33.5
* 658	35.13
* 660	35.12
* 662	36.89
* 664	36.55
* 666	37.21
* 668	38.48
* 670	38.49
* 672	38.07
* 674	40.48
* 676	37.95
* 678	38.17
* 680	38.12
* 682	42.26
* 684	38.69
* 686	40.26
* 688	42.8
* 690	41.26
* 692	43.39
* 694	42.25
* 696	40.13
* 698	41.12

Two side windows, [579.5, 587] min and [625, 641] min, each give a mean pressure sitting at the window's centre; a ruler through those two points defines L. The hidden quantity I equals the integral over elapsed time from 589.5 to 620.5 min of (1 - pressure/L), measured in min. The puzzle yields 2.03 min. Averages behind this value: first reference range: 29.3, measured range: 24.7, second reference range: 23.4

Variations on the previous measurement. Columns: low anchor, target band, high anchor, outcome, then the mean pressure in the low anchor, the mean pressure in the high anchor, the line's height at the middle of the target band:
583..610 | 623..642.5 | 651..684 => 3.8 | 22.7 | 36.7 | 29.9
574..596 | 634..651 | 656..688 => 6.2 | 27.6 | 38.1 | 34.6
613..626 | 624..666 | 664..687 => 9.1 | 31.4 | 38.8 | 34.8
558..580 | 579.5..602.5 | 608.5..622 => 7.2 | 36.8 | 30.7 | 33.9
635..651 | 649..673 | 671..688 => -3.2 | 22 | 39.5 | 30.6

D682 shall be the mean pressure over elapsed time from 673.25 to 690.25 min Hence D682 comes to 39.9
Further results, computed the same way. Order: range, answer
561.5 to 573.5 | 37.9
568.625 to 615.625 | 27.3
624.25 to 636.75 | 25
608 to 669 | 28.7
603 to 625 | 29.1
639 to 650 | 22.2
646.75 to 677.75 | 34.6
